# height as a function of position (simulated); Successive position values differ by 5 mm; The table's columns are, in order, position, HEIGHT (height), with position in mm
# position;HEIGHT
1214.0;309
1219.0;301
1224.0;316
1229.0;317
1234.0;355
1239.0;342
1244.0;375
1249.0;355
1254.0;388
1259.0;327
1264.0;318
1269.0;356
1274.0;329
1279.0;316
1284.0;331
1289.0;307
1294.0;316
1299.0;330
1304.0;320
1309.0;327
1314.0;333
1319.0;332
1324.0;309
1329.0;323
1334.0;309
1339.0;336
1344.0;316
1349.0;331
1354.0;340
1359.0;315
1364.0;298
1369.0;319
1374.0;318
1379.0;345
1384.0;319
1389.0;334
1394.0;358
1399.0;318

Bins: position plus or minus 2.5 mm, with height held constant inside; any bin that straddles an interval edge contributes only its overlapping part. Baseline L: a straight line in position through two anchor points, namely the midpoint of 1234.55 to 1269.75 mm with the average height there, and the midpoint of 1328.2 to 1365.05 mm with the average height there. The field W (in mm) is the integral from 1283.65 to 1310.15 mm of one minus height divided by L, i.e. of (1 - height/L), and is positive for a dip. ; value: 1.3 mm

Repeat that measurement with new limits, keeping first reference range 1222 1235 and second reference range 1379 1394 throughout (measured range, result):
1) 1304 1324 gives 0.3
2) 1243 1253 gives -1.2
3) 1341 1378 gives 1.4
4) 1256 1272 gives -0.3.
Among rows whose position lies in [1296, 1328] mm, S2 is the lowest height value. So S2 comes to 309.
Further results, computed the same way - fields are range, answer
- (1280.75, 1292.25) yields 307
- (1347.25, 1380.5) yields 298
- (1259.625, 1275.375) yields 318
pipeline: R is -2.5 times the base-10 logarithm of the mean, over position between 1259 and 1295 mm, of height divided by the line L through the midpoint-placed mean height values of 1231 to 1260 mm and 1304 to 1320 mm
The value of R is 0.06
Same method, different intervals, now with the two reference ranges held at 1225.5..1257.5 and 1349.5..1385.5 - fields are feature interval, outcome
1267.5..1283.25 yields 0.042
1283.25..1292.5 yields 0.084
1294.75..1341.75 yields 0.035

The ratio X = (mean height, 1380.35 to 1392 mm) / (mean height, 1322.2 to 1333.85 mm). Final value 1.0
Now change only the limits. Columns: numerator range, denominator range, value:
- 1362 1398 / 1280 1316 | 1.01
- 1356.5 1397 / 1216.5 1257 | 0.95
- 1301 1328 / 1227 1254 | 0.92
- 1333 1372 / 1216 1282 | 0.95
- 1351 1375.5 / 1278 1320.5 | 0.98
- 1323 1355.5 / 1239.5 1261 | 0.90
